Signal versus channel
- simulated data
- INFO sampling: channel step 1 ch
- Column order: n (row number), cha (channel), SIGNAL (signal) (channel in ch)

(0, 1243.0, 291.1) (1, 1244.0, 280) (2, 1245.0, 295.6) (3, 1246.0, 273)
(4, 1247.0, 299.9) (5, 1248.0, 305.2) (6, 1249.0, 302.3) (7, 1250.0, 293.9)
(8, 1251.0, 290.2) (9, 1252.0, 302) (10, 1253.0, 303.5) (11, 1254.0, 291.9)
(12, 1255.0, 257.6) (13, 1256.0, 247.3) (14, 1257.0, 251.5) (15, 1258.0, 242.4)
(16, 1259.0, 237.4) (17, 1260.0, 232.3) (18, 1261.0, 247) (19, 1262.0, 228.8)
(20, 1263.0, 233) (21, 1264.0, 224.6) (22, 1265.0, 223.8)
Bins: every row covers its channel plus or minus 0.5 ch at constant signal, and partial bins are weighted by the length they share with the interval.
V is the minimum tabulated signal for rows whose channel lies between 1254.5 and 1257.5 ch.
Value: 247.3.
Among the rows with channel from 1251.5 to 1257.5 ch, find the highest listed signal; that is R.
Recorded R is 303.5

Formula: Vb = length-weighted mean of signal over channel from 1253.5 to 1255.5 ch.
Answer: 275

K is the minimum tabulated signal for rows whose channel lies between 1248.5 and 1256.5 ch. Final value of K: 247.3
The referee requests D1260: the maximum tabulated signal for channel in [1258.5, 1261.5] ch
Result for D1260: 247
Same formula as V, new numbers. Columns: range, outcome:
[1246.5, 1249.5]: 299.9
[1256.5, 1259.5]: 237.4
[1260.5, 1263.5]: 228.8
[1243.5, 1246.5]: 273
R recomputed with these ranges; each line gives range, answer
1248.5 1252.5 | 302.3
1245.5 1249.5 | 305.2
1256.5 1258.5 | 251.5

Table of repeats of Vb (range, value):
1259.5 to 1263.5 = 235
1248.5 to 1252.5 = 297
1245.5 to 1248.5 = 293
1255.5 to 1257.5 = 249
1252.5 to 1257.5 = 270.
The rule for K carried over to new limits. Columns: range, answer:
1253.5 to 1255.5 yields 257.6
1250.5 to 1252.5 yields 290.2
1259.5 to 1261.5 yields 232.3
